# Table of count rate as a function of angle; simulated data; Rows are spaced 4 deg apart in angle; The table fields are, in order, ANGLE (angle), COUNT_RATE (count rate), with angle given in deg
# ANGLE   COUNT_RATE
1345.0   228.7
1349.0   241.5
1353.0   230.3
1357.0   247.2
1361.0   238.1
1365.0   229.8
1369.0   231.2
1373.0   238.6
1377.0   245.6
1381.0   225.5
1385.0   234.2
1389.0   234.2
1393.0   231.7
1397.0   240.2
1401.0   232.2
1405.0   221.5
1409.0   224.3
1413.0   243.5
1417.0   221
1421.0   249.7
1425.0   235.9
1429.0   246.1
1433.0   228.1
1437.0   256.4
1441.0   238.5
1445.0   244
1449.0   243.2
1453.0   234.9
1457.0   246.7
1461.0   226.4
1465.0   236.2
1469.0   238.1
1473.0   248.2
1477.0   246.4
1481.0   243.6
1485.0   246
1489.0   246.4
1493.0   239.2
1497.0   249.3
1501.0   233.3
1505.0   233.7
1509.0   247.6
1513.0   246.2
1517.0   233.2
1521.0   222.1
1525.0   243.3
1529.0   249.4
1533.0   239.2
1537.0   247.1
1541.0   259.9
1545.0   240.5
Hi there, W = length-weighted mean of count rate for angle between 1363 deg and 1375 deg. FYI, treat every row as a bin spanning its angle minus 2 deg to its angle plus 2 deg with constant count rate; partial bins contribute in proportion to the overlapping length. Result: 233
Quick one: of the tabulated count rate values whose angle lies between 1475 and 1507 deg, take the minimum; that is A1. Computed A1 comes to 233.3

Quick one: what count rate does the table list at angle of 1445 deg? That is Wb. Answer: 244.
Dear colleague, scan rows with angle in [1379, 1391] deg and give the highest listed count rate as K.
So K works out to 234.2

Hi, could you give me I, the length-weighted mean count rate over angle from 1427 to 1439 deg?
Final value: 244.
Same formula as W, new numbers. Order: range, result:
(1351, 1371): 235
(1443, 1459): 242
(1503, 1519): 240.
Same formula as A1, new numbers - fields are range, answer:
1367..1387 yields 225.5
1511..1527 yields 222.1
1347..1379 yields 229.8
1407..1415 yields 224.3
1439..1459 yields 234.9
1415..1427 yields 221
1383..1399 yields 231.7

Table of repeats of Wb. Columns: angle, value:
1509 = 247.6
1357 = 247.2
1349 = 241.5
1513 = 246.2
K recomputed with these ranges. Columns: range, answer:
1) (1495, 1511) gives 249.3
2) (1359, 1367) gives 238.1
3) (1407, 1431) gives 249.7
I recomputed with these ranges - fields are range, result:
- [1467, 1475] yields 243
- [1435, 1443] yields 247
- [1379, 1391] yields 231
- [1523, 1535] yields 244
